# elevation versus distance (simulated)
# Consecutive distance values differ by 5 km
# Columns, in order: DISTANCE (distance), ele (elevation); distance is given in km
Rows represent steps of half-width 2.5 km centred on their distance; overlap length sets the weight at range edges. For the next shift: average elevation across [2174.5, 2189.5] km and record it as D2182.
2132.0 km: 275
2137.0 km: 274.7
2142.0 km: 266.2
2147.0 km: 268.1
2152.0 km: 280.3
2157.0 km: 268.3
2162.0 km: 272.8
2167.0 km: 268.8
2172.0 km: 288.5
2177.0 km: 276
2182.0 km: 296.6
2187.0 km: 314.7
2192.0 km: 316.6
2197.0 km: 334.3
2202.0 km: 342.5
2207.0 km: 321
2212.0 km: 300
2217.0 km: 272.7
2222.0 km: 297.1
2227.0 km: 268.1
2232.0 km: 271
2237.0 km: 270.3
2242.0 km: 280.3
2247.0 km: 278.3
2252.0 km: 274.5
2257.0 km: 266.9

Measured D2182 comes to 296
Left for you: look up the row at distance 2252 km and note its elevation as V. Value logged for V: 274.5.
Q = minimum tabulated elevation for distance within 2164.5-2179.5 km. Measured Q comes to 268.8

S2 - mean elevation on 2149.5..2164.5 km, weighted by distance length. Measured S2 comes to 274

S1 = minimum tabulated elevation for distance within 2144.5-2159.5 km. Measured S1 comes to 268.1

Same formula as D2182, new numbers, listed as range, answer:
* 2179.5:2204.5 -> 321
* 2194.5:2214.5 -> 324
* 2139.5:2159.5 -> 271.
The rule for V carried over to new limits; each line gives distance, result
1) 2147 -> 268.1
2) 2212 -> 300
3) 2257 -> 266.9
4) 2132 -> 275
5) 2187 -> 314.7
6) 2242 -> 280.3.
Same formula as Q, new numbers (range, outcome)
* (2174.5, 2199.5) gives 276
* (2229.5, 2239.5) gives 270.3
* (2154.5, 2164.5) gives 268.3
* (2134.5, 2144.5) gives 266.2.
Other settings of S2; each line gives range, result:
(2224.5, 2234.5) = 270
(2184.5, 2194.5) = 316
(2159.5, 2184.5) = 281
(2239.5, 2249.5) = 279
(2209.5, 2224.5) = 290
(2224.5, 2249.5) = 274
